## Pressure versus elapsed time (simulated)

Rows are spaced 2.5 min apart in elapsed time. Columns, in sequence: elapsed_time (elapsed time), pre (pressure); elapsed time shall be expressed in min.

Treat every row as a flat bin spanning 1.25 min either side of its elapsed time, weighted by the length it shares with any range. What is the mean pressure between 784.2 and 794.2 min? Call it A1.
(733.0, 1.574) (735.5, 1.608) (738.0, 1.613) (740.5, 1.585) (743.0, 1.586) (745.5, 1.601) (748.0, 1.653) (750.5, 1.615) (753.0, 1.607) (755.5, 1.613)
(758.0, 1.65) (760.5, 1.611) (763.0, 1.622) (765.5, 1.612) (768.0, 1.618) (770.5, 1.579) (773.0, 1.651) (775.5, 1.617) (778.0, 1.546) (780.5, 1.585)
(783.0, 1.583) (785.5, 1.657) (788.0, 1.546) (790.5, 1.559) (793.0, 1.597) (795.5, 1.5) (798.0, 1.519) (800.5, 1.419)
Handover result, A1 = 1.59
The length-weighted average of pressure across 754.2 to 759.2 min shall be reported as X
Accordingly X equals 1.63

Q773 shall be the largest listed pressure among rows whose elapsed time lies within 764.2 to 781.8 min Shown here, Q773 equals 1.651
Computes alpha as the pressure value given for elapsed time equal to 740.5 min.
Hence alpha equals 1.585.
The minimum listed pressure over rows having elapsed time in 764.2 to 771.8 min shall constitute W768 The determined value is 1.579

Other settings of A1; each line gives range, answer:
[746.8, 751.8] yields 1.63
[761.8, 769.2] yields 1.62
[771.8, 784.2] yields 1.6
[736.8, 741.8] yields 1.6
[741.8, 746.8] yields 1.59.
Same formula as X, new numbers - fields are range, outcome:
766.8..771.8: 1.6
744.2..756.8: 1.62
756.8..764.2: 1.63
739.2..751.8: 1.61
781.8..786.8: 1.62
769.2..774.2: 1.61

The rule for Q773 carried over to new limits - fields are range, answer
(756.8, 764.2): 1.65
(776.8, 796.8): 1.657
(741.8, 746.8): 1.601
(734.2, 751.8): 1.653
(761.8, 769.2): 1.622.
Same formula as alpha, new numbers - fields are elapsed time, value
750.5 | 1.615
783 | 1.583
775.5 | 1.617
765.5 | 1.612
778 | 1.546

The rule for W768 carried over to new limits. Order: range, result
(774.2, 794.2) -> 1.546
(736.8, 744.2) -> 1.585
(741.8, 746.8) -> 1.586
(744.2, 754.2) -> 1.601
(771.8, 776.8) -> 1.617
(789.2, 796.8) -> 1.5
